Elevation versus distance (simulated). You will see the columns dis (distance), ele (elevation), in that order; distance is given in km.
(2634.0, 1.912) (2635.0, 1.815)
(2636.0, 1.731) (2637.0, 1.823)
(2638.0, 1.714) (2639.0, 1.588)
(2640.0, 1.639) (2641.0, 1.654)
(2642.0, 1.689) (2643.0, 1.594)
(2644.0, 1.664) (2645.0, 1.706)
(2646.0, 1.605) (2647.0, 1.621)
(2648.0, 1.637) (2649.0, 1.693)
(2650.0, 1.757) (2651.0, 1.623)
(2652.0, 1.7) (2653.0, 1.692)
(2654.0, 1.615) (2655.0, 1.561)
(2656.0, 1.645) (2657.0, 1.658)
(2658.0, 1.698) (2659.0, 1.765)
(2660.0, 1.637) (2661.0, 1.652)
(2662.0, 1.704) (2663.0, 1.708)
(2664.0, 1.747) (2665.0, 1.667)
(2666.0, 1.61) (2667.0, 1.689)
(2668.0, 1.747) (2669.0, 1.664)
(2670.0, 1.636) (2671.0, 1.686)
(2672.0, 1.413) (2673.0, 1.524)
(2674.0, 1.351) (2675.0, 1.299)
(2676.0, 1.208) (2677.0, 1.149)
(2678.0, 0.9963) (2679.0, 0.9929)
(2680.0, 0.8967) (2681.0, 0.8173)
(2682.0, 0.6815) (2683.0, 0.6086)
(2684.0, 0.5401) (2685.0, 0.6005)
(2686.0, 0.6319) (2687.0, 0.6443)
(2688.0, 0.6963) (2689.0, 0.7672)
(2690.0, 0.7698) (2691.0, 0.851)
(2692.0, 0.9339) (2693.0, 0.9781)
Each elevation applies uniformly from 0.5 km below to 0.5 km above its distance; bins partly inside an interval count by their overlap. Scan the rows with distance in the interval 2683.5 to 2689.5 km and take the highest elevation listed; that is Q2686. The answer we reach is 0.7672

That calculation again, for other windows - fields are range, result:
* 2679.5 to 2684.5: 0.8967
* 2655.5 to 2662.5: 1.765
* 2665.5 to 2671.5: 1.747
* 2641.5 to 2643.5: 1.689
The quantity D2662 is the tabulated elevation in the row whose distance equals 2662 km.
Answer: 1.704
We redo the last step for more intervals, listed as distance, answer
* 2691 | 0.851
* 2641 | 1.654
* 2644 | 1.664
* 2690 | 0.7698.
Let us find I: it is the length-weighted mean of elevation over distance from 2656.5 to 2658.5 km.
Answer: 1.68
